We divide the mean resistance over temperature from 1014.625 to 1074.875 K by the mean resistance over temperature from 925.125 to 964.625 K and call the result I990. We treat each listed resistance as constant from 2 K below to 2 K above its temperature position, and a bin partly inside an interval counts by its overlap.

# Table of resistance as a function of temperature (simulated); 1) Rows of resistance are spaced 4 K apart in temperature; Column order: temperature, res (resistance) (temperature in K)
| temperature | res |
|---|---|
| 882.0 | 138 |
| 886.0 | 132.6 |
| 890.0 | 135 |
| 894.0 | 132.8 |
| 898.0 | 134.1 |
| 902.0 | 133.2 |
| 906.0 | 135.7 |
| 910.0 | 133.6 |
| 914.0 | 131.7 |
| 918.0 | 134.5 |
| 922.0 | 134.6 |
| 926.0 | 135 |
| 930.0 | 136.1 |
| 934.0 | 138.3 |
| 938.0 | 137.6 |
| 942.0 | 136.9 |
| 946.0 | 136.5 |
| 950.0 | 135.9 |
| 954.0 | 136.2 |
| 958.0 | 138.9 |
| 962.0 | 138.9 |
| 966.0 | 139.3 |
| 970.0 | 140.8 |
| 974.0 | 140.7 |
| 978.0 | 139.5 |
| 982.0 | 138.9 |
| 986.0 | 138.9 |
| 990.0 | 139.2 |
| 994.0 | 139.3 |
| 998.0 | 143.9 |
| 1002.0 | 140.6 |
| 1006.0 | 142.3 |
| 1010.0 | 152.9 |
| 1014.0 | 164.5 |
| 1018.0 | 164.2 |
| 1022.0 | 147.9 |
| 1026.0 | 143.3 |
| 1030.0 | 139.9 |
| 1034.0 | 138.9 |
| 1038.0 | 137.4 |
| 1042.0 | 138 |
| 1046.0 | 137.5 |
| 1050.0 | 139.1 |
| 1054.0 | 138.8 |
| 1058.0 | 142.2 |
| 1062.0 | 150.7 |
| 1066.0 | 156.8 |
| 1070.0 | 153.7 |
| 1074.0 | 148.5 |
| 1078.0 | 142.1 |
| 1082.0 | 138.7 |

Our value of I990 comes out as 1.1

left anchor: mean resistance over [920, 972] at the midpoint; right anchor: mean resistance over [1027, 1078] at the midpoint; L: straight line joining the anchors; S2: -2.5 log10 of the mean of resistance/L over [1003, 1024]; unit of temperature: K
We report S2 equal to -0.09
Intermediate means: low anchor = 137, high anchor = 143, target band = 154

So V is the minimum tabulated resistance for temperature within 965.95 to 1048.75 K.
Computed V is 137.4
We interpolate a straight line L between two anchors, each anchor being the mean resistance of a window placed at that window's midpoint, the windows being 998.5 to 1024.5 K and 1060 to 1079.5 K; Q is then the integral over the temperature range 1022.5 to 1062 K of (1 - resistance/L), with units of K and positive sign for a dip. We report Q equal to 2.8 K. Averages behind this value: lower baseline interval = 151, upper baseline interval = 151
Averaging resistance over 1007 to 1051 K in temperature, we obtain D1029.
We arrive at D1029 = 146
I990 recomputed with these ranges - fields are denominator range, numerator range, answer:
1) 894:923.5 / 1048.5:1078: 1.10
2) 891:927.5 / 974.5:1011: 1.06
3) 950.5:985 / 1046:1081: 1.05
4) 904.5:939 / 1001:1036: 1.10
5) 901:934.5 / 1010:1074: 1.09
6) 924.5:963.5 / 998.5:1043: 1.07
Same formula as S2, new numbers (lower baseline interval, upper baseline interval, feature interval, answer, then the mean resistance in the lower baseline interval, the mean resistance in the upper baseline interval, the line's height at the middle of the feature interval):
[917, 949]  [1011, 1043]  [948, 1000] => 0.014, 136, 147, 141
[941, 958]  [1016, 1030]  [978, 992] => 0.031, 137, 150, 143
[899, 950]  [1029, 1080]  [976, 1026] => -0.044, 135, 143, 140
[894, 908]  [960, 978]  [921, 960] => 0.006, 134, 140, 137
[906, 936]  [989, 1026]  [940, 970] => 0.019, 135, 148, 140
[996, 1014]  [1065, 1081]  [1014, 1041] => 0.010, 147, 149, 148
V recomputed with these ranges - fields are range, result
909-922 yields 131.7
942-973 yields 135.9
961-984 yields 138.9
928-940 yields 136.1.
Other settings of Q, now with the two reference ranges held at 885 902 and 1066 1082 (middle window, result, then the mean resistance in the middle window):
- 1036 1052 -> 0.8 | 138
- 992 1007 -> 0.1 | 141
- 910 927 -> 0.2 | 134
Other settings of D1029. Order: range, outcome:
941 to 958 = 137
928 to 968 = 137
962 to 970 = 140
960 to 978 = 140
